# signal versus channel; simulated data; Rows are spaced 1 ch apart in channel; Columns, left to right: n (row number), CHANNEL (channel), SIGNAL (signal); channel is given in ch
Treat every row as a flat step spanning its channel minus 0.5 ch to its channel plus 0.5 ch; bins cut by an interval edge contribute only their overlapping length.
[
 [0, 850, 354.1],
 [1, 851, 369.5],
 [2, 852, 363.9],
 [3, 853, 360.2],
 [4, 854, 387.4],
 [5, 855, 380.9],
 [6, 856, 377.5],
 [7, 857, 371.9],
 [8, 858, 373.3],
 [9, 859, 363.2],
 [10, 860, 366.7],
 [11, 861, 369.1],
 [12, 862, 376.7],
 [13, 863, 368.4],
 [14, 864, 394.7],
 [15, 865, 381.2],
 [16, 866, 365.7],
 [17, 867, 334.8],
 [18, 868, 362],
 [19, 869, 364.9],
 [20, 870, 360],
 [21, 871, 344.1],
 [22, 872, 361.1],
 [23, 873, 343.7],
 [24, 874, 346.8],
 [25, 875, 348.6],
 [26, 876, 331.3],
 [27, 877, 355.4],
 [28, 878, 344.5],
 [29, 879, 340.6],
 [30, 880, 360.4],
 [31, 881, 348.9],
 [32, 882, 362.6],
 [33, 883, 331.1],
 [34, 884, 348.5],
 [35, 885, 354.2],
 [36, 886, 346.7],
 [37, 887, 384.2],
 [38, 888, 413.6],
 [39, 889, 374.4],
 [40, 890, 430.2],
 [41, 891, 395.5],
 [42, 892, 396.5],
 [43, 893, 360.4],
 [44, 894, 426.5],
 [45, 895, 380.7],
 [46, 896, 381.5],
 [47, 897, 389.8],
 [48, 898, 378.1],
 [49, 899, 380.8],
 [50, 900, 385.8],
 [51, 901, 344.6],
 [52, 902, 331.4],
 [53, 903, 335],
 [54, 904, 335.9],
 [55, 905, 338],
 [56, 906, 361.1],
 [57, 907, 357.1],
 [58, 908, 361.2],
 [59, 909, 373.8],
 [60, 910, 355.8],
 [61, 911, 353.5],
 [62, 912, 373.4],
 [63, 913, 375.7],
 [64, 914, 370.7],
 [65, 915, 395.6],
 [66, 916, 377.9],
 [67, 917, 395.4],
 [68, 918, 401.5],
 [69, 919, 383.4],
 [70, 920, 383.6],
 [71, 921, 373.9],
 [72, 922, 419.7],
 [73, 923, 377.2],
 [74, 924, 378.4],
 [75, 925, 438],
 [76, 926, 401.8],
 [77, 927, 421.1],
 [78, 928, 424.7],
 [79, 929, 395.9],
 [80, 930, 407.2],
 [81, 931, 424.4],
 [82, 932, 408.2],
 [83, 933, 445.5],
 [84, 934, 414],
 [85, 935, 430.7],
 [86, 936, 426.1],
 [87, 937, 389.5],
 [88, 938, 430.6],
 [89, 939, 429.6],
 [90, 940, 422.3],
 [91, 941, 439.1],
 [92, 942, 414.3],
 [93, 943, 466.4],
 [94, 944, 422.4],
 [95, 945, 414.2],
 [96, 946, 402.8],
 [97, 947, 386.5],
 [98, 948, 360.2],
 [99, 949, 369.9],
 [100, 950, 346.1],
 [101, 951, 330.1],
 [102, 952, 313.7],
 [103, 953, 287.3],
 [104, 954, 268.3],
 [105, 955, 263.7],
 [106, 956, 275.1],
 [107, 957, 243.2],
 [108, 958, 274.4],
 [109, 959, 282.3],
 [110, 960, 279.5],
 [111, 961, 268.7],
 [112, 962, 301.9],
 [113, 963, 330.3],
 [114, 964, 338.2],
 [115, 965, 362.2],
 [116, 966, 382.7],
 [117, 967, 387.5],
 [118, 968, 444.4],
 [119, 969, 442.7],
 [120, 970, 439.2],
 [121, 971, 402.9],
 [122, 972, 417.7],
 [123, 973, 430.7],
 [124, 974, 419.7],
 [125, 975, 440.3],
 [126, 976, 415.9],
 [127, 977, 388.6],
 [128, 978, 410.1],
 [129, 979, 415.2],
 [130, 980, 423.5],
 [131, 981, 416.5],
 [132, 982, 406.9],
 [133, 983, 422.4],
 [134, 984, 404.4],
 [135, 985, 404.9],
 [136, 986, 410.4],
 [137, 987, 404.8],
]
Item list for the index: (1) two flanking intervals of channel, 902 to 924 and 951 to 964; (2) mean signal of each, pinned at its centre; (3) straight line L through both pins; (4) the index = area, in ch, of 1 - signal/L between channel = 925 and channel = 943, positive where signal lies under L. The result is -4.9 ch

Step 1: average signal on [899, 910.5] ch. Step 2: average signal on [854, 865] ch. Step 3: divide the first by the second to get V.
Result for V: 0.9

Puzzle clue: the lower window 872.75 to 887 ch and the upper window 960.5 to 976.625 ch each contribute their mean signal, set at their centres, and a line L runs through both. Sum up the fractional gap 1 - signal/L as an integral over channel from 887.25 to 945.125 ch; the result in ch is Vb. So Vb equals -4.4 ch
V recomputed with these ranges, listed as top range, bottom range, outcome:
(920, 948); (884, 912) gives 1.11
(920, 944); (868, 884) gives 1.19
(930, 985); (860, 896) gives 1.04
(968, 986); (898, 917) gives 1.15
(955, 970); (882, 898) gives 0.87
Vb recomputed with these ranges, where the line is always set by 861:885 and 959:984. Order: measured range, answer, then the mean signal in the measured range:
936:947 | -1.2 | 422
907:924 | -0.4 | 379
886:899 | -1.0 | 390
